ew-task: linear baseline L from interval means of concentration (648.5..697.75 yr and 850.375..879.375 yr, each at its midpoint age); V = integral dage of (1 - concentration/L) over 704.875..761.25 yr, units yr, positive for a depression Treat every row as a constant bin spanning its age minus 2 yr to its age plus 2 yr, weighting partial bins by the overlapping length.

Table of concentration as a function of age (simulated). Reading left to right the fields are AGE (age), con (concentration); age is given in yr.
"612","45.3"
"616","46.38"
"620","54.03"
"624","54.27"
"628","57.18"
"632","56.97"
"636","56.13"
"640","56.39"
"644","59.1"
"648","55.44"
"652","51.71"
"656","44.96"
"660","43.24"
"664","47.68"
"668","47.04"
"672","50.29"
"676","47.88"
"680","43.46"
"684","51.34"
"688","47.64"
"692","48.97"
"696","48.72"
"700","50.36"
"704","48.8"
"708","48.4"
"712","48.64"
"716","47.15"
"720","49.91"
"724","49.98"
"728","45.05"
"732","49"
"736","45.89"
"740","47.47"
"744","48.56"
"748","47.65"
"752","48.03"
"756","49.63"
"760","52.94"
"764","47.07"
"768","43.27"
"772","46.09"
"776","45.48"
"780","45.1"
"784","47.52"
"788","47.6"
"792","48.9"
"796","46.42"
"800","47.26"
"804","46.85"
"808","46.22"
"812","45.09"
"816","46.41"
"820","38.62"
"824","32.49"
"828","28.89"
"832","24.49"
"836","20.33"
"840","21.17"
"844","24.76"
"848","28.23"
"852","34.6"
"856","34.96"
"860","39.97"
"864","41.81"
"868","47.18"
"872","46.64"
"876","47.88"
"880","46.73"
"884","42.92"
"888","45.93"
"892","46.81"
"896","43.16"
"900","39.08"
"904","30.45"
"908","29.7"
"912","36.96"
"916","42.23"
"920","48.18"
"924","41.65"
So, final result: -2.7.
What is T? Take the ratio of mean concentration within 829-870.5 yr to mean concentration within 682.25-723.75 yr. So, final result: 0.65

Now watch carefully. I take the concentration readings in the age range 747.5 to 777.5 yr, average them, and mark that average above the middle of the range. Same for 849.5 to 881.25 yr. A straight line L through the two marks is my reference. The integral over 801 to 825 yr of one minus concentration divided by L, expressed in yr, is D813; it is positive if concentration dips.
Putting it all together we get 0.91 yr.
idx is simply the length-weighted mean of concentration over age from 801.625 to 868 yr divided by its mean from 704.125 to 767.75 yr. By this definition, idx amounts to 0.73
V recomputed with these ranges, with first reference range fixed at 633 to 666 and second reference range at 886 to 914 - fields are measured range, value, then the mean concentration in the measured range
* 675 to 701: 0.9 yr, 48.3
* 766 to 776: 0.2 yr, 44.8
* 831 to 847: 7.3 yr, 22.9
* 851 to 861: 1.2 yr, 36.4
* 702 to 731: 0.1 yr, 48.3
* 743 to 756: -0.4 yr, 48.3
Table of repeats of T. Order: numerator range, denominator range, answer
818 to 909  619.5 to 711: 0.72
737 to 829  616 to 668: 0.87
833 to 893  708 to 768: 0.78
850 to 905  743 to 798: 0.89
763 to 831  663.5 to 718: 0.91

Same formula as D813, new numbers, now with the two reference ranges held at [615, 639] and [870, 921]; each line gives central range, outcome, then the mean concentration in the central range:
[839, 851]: 5.0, 25.8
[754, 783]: 0.5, 47.1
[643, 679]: 2.5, 49.3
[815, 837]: 6.6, 31.7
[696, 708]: 0.4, 49.2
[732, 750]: 0.6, 47.6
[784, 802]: -0.3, 47.5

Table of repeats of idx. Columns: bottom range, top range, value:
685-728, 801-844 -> 0.72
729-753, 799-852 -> 0.72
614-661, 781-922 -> 0.75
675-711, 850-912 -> 0.85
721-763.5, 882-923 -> 0.84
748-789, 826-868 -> 0.65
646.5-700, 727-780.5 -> 0.98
